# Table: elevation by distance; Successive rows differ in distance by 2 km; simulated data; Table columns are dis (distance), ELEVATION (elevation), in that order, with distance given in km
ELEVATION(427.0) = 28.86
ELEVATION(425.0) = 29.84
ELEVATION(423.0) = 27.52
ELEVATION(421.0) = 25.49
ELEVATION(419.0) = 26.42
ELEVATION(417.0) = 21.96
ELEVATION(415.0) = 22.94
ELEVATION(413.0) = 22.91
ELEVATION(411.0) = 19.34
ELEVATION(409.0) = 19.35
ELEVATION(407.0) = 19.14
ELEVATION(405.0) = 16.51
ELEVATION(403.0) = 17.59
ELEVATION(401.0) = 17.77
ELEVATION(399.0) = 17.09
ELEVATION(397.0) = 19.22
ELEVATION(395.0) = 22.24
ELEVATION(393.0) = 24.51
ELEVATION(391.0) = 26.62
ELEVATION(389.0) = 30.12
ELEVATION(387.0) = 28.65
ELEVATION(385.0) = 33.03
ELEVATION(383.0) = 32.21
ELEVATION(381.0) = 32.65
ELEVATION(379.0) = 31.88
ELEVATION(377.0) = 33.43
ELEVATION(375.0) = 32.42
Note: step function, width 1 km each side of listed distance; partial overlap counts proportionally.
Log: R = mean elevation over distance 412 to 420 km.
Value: 23.6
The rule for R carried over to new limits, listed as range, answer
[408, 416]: 21.1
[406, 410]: 19.2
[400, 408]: 17.8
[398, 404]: 17.5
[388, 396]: 25.9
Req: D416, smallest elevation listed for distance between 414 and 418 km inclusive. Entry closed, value 21.96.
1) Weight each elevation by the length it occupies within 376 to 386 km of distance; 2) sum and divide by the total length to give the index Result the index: 32.6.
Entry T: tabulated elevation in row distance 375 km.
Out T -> 32.42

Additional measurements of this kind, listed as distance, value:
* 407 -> 19.14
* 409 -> 19.35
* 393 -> 24.51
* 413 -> 22.91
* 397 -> 19.22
